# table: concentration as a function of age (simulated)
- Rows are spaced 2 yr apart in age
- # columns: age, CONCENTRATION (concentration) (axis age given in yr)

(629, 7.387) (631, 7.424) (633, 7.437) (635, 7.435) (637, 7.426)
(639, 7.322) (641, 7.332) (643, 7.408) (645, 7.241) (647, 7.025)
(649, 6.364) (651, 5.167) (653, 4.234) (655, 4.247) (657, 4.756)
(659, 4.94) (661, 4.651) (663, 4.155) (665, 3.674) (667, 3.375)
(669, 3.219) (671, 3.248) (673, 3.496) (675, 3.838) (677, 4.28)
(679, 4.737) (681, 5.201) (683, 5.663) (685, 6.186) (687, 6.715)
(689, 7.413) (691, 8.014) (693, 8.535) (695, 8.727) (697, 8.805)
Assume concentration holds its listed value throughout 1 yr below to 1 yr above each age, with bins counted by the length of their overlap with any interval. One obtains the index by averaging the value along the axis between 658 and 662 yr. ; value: 4.8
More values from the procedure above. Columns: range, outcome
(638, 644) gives 7.35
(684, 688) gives 6.45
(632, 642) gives 7.39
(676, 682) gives 4.74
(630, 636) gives 7.43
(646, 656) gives 5.41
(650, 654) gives 4.7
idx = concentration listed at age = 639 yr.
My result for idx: 7.322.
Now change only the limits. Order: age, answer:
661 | 4.651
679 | 4.737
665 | 3.674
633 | 7.437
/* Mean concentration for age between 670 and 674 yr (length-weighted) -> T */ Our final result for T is 3.37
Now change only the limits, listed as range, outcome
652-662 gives 4.57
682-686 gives 5.92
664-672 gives 3.38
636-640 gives 7.37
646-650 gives 6.69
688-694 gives 7.99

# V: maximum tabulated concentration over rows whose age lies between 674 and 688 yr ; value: 6.715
